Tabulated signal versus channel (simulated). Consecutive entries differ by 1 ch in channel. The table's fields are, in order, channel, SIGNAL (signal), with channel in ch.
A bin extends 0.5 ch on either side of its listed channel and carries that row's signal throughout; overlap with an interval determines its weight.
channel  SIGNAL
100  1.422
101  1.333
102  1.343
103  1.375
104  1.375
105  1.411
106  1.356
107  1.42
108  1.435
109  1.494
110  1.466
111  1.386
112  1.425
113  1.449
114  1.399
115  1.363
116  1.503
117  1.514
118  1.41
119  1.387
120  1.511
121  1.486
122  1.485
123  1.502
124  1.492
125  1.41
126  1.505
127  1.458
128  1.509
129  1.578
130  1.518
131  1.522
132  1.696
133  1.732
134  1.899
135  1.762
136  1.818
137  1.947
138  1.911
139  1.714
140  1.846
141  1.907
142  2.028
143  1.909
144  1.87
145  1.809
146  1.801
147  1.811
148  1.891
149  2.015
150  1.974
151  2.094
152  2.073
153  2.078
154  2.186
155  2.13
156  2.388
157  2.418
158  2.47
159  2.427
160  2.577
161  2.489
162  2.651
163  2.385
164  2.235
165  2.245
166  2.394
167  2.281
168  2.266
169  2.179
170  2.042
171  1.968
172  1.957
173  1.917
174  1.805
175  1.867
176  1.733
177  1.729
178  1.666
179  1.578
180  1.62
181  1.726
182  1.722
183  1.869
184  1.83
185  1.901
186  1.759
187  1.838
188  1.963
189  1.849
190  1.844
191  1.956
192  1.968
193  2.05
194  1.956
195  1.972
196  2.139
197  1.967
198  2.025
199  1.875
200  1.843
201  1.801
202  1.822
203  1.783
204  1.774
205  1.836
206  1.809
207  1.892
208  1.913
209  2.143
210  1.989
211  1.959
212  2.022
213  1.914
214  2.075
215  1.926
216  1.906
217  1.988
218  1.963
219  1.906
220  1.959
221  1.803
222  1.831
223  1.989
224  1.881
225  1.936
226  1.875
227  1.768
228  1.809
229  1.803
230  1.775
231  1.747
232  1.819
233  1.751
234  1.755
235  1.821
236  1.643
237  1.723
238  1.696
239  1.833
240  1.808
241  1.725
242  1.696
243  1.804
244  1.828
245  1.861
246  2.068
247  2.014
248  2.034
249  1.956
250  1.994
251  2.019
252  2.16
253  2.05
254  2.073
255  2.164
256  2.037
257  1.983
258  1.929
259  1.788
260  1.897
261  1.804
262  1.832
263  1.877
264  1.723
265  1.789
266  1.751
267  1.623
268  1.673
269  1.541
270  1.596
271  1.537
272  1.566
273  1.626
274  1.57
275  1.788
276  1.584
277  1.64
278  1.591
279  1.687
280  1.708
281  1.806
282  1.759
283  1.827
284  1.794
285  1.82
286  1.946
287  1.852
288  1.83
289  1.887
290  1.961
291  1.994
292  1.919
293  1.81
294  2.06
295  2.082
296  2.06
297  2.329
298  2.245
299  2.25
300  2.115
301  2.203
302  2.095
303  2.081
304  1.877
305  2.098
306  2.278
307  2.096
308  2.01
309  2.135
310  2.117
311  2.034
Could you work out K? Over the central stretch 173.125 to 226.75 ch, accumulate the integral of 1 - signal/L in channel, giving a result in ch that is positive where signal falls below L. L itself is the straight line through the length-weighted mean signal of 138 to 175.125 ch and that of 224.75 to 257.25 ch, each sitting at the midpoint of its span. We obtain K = 2.9 ch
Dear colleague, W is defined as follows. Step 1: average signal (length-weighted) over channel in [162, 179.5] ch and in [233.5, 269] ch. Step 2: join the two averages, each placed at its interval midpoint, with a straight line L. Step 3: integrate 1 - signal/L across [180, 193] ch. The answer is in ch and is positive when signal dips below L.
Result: 0.97 ch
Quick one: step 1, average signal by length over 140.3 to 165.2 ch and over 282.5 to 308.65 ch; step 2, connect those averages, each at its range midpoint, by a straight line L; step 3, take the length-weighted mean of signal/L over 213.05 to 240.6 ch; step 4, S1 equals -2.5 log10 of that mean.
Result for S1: 0.132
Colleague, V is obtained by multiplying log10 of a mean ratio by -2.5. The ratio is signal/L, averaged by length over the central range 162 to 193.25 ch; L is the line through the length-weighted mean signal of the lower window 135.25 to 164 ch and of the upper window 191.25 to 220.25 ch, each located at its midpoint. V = 0.036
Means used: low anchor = 2.09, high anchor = 1.94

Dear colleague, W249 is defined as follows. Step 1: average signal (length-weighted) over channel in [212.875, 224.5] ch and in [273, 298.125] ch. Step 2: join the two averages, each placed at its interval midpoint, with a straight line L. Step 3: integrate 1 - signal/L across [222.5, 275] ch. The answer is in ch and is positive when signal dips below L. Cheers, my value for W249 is 1.9 ch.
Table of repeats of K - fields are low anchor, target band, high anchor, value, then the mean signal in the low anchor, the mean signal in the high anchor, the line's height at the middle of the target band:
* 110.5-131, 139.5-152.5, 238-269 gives -3.19 ch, 1.47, 1.88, 1.55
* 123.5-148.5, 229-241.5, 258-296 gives 0.03 ch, 1.73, 1.78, 1.76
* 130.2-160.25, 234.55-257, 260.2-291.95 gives -1.40 ch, 1.98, 1.75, 1.8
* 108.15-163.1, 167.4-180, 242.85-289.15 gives -0.53 ch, 1.8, 1.82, 1.81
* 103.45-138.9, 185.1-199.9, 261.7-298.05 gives -2.56 ch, 1.53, 1.8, 1.65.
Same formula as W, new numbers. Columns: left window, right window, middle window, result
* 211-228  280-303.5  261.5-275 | 2.0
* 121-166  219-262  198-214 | 0.0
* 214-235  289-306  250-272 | 1.3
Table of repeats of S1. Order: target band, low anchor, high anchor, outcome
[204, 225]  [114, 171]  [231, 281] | -0.05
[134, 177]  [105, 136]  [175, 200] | -0.22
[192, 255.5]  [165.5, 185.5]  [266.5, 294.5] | -0.04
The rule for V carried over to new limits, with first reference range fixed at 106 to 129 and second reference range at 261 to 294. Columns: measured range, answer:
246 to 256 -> -0.202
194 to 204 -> -0.187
